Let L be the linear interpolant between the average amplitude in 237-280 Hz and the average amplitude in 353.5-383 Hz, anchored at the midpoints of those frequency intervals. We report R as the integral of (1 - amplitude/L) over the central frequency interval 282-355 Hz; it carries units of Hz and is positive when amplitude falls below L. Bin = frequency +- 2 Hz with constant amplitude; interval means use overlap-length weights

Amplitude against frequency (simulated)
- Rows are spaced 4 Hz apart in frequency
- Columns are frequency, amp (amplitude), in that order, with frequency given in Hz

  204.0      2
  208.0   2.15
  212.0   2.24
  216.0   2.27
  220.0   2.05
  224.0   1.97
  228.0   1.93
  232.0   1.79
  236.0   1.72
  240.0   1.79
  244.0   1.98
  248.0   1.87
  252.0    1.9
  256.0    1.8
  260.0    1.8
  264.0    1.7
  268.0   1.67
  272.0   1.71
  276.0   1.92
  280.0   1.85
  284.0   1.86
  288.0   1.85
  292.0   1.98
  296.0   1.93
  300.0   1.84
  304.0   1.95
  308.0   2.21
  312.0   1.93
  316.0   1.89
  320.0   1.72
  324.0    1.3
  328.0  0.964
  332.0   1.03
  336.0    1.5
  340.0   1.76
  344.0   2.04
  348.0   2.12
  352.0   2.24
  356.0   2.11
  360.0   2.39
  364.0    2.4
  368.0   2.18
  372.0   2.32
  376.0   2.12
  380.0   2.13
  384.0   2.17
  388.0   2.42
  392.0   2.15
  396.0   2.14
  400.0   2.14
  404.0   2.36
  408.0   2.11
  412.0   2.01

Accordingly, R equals 8.9 Hz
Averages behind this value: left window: 1.81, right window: 2.23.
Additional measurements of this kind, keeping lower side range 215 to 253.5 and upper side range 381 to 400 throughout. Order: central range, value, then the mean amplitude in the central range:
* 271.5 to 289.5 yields 1.4 Hz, 1.85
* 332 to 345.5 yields 3.0 Hz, 1.65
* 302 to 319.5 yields 0.7 Hz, 1.97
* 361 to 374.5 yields -0.8 Hz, 2.3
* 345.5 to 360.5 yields -0.4 Hz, 2.19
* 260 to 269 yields 1.2 Hz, 1.71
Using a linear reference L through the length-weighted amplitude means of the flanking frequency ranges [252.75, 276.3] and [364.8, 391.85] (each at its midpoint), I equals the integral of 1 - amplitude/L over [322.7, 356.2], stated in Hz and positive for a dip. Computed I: 6.8 Hz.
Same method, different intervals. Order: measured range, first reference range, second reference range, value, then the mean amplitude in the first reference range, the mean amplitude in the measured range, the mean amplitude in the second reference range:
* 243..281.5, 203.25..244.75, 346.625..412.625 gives 4.3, 1.99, 1.82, 2.21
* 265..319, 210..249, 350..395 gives 5.2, 1.96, 1.88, 2.24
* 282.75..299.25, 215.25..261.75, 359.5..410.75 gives 0.9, 1.9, 1.9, 2.23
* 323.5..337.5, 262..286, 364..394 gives 5.9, 1.79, 1.18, 2.23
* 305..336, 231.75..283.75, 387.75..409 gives 6.2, 1.81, 1.58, 2.21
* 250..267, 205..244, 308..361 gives 1.2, 1.99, 1.79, 1.77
